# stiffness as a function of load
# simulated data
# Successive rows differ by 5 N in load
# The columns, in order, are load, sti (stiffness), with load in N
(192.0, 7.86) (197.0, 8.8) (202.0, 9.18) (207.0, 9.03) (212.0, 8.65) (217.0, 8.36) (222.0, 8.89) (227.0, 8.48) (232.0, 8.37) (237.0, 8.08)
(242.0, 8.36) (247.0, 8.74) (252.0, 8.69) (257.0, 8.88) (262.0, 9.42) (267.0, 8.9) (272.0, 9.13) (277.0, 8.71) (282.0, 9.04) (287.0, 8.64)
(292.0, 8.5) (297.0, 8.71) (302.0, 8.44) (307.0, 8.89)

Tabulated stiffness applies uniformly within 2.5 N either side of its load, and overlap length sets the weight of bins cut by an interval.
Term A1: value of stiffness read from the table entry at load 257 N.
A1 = 8.88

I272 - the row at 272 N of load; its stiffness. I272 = 9.13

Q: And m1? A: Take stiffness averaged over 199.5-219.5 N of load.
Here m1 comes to 8.8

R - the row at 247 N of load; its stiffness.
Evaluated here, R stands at 8.74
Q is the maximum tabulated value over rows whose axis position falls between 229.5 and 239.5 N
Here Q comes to 8.37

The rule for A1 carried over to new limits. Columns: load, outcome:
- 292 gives 8.5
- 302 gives 8.44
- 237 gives 8.08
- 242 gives 8.36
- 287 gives 8.64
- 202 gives 9.18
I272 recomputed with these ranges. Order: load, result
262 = 9.42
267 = 8.9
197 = 8.8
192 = 7.86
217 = 8.36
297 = 8.71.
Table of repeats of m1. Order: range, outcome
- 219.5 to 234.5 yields 8.58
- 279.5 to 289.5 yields 8.84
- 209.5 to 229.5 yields 8.6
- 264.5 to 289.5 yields 8.88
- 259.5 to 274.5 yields 9.15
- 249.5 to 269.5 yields 8.97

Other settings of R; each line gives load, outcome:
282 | 9.04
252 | 8.69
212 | 8.65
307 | 8.89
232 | 8.37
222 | 8.89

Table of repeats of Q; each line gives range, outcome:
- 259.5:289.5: 9.42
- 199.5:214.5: 9.18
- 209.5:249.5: 8.89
